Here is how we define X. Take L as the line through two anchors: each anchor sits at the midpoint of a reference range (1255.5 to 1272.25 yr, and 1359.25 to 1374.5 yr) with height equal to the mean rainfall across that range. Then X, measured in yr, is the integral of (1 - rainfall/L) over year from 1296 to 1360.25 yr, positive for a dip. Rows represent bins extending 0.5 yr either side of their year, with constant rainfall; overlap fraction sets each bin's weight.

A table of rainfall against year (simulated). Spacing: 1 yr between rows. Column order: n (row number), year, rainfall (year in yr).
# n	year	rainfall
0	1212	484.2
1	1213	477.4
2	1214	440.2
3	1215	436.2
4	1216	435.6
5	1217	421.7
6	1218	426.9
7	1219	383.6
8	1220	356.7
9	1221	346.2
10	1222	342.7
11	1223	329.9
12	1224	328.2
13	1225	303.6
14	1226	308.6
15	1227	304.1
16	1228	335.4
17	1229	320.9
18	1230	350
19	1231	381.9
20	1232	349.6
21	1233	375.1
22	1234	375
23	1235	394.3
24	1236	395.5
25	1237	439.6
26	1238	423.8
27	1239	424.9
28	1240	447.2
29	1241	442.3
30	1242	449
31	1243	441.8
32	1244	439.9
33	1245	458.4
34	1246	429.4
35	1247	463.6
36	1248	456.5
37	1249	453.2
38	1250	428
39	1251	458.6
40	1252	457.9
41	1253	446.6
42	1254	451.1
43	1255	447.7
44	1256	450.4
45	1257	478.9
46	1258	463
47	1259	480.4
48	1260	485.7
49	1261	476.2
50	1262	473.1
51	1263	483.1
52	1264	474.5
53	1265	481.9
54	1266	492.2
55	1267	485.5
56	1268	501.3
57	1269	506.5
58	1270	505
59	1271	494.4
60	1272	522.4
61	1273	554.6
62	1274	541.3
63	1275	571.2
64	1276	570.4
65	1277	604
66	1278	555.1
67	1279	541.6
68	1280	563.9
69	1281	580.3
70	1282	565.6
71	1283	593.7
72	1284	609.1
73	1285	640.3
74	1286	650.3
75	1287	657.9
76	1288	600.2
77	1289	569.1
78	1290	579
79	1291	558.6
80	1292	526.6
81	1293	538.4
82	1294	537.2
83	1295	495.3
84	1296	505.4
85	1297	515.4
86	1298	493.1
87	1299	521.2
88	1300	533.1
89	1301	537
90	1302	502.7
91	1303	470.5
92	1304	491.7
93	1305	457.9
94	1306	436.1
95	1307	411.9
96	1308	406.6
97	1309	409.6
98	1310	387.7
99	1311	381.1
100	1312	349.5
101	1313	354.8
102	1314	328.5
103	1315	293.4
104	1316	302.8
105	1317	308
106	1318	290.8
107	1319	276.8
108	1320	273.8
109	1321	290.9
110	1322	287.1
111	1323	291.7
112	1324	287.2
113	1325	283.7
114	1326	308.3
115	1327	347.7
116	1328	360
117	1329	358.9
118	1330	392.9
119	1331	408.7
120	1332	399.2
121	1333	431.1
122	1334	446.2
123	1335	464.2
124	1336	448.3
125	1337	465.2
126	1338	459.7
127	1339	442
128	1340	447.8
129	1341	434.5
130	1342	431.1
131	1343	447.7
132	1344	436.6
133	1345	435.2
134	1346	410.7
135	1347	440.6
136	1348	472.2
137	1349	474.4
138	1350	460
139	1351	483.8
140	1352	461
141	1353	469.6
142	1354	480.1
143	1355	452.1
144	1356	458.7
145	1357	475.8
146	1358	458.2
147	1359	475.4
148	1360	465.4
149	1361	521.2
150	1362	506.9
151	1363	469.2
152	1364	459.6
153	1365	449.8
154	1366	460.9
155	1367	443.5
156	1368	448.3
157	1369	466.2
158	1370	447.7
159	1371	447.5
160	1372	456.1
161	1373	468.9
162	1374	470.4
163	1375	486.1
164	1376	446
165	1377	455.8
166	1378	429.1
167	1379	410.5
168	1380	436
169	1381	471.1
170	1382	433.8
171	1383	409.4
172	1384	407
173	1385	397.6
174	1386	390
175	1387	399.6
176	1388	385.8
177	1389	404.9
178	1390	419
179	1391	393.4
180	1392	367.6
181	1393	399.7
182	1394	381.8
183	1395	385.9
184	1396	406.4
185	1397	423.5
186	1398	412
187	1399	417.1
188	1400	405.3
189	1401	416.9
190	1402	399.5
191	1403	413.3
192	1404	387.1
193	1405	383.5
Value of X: 7.96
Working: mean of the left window 485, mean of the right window 466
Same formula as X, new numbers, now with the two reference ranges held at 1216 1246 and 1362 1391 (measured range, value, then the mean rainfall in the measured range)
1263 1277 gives -4.2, 517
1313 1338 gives 4.2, 350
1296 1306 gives -2.2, 499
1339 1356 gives -1.0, 452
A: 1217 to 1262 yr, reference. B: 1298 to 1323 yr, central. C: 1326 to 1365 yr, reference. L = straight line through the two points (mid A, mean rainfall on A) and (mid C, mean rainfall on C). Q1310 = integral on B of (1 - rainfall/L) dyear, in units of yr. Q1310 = 2.6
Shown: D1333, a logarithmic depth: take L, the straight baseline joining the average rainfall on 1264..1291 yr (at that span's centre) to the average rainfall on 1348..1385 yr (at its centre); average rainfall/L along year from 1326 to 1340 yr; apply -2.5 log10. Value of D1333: 0.19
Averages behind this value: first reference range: 558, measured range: 414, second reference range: 458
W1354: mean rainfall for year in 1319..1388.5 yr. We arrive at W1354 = 426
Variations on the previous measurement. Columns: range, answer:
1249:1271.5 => 473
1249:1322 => 480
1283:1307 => 539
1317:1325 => 287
